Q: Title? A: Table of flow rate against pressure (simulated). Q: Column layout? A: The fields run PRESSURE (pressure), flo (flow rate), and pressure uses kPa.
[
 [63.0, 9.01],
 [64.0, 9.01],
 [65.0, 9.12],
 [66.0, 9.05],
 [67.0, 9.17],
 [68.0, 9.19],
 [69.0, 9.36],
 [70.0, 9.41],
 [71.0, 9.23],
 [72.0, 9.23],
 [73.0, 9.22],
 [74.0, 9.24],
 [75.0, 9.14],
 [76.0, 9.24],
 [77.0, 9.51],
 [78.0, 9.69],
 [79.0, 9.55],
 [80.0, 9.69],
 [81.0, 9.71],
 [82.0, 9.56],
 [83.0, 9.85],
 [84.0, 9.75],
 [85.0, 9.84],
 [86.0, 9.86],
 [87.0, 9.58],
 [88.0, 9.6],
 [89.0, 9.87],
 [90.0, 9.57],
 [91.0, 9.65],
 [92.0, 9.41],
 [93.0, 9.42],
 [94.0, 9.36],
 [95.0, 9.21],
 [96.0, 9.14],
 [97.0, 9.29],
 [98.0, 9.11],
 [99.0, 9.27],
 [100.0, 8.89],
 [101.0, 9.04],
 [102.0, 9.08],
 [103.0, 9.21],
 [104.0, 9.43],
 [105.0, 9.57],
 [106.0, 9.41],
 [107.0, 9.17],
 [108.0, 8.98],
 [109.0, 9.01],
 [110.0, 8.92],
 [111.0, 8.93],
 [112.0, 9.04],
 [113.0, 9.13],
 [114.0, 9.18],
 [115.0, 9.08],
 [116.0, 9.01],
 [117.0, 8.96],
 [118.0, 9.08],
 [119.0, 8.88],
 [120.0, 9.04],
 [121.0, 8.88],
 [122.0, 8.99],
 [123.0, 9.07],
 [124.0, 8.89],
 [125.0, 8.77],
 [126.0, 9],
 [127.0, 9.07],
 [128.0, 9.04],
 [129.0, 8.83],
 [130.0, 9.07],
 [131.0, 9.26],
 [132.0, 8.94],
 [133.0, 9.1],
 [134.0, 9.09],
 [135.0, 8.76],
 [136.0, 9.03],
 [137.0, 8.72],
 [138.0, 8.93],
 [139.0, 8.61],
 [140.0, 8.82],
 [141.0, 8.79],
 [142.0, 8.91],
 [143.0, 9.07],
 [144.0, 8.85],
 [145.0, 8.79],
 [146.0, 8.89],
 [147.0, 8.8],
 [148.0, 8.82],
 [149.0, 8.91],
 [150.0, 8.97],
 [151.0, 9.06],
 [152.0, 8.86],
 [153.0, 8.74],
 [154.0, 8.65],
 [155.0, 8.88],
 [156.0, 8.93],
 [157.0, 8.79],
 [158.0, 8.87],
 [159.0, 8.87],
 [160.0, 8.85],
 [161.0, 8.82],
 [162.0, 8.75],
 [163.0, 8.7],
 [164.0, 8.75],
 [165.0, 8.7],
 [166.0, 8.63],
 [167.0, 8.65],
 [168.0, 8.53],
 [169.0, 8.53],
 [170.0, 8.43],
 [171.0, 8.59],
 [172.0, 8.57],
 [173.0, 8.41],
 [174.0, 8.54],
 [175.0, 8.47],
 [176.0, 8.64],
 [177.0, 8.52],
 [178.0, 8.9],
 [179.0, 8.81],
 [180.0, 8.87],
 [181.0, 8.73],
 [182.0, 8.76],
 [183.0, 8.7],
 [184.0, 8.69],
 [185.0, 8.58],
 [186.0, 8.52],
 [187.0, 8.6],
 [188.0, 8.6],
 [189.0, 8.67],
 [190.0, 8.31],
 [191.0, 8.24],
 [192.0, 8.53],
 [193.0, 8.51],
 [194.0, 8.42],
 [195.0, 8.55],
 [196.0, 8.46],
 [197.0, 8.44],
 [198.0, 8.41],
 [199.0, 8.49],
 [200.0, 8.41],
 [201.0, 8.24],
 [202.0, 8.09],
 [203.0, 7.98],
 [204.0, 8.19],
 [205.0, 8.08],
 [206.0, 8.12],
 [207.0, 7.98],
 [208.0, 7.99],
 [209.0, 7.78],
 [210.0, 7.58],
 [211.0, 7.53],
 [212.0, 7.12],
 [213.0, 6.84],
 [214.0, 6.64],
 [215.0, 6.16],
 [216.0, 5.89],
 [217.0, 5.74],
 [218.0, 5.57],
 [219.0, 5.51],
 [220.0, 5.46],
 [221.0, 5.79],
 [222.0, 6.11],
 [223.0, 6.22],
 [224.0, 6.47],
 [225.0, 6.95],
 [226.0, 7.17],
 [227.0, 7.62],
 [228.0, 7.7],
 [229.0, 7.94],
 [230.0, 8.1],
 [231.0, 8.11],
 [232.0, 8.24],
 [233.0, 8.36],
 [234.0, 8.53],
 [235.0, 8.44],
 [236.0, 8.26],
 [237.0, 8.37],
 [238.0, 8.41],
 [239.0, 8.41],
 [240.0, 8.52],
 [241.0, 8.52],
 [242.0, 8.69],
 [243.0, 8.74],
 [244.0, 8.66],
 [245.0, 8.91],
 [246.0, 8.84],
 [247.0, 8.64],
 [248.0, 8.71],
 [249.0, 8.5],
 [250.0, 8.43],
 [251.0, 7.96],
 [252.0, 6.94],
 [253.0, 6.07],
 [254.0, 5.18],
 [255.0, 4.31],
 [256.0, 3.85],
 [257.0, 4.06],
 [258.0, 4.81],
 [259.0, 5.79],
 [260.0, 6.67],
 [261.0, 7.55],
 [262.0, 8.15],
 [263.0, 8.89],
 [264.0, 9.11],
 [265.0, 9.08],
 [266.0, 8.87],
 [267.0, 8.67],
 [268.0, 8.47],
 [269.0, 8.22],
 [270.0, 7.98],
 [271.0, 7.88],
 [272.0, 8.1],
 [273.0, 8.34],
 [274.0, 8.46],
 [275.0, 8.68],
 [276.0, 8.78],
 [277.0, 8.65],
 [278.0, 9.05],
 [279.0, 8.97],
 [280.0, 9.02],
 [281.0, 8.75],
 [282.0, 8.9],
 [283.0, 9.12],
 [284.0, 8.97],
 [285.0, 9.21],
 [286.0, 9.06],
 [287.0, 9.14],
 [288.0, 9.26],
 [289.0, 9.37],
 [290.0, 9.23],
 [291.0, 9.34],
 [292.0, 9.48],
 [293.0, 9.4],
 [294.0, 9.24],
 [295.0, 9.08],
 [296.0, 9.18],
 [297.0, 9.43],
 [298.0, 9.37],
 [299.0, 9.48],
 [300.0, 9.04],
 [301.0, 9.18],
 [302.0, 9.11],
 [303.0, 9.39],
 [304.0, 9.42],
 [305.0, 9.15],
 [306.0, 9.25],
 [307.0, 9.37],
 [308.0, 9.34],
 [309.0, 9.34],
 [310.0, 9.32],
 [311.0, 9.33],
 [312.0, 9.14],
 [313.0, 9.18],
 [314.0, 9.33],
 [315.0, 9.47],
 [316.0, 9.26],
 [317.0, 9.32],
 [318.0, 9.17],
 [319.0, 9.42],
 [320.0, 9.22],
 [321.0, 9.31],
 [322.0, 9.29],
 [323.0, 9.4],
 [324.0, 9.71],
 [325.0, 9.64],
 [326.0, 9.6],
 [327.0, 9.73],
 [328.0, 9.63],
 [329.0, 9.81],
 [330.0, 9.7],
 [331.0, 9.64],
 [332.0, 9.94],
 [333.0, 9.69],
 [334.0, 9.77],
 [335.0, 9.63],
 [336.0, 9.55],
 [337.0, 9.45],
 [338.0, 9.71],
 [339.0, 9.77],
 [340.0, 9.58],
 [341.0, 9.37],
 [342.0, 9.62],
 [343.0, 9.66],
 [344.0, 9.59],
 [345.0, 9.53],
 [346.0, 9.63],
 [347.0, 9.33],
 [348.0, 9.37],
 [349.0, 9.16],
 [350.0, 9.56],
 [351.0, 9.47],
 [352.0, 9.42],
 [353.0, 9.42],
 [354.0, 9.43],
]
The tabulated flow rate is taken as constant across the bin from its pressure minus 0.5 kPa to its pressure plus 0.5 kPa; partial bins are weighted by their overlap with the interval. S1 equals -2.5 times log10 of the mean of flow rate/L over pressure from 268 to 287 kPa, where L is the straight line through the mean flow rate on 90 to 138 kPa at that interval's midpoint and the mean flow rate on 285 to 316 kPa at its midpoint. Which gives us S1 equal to 0.07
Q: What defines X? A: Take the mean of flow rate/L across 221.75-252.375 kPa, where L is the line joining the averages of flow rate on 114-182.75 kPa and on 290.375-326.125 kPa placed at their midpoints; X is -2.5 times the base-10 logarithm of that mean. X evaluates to 0.13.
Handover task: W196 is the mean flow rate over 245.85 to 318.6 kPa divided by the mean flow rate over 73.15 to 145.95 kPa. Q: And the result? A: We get 0.93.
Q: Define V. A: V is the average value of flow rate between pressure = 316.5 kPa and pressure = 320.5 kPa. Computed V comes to 9.28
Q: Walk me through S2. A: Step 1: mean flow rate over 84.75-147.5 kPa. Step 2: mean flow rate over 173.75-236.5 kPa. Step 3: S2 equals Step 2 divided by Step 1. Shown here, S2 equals 0.86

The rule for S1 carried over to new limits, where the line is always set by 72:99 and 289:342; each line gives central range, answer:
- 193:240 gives 0.24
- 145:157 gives 0.07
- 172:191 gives 0.10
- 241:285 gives 0.19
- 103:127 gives 0.05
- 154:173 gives 0.09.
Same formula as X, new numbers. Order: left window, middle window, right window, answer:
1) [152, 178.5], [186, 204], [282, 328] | 0.052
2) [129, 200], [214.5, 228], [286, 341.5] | 0.392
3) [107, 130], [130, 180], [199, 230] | -0.064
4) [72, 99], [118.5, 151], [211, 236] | -0.041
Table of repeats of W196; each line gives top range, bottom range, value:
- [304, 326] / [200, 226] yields 1.34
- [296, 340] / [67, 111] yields 1.01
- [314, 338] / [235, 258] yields 1.26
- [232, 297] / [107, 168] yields 0.93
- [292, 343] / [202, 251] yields 1.23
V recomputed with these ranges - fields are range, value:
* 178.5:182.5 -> 8.79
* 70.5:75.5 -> 9.21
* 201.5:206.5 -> 8.09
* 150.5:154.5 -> 8.83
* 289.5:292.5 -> 9.35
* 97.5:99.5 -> 9.19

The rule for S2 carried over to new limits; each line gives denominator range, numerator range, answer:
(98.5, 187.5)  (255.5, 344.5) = 1.01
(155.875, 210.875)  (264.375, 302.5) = 1.05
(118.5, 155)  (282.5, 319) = 1.04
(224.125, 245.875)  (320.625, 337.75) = 1.17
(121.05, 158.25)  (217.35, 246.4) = 0.86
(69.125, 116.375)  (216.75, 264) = 0.78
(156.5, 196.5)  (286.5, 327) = 1.08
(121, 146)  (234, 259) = 0.84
